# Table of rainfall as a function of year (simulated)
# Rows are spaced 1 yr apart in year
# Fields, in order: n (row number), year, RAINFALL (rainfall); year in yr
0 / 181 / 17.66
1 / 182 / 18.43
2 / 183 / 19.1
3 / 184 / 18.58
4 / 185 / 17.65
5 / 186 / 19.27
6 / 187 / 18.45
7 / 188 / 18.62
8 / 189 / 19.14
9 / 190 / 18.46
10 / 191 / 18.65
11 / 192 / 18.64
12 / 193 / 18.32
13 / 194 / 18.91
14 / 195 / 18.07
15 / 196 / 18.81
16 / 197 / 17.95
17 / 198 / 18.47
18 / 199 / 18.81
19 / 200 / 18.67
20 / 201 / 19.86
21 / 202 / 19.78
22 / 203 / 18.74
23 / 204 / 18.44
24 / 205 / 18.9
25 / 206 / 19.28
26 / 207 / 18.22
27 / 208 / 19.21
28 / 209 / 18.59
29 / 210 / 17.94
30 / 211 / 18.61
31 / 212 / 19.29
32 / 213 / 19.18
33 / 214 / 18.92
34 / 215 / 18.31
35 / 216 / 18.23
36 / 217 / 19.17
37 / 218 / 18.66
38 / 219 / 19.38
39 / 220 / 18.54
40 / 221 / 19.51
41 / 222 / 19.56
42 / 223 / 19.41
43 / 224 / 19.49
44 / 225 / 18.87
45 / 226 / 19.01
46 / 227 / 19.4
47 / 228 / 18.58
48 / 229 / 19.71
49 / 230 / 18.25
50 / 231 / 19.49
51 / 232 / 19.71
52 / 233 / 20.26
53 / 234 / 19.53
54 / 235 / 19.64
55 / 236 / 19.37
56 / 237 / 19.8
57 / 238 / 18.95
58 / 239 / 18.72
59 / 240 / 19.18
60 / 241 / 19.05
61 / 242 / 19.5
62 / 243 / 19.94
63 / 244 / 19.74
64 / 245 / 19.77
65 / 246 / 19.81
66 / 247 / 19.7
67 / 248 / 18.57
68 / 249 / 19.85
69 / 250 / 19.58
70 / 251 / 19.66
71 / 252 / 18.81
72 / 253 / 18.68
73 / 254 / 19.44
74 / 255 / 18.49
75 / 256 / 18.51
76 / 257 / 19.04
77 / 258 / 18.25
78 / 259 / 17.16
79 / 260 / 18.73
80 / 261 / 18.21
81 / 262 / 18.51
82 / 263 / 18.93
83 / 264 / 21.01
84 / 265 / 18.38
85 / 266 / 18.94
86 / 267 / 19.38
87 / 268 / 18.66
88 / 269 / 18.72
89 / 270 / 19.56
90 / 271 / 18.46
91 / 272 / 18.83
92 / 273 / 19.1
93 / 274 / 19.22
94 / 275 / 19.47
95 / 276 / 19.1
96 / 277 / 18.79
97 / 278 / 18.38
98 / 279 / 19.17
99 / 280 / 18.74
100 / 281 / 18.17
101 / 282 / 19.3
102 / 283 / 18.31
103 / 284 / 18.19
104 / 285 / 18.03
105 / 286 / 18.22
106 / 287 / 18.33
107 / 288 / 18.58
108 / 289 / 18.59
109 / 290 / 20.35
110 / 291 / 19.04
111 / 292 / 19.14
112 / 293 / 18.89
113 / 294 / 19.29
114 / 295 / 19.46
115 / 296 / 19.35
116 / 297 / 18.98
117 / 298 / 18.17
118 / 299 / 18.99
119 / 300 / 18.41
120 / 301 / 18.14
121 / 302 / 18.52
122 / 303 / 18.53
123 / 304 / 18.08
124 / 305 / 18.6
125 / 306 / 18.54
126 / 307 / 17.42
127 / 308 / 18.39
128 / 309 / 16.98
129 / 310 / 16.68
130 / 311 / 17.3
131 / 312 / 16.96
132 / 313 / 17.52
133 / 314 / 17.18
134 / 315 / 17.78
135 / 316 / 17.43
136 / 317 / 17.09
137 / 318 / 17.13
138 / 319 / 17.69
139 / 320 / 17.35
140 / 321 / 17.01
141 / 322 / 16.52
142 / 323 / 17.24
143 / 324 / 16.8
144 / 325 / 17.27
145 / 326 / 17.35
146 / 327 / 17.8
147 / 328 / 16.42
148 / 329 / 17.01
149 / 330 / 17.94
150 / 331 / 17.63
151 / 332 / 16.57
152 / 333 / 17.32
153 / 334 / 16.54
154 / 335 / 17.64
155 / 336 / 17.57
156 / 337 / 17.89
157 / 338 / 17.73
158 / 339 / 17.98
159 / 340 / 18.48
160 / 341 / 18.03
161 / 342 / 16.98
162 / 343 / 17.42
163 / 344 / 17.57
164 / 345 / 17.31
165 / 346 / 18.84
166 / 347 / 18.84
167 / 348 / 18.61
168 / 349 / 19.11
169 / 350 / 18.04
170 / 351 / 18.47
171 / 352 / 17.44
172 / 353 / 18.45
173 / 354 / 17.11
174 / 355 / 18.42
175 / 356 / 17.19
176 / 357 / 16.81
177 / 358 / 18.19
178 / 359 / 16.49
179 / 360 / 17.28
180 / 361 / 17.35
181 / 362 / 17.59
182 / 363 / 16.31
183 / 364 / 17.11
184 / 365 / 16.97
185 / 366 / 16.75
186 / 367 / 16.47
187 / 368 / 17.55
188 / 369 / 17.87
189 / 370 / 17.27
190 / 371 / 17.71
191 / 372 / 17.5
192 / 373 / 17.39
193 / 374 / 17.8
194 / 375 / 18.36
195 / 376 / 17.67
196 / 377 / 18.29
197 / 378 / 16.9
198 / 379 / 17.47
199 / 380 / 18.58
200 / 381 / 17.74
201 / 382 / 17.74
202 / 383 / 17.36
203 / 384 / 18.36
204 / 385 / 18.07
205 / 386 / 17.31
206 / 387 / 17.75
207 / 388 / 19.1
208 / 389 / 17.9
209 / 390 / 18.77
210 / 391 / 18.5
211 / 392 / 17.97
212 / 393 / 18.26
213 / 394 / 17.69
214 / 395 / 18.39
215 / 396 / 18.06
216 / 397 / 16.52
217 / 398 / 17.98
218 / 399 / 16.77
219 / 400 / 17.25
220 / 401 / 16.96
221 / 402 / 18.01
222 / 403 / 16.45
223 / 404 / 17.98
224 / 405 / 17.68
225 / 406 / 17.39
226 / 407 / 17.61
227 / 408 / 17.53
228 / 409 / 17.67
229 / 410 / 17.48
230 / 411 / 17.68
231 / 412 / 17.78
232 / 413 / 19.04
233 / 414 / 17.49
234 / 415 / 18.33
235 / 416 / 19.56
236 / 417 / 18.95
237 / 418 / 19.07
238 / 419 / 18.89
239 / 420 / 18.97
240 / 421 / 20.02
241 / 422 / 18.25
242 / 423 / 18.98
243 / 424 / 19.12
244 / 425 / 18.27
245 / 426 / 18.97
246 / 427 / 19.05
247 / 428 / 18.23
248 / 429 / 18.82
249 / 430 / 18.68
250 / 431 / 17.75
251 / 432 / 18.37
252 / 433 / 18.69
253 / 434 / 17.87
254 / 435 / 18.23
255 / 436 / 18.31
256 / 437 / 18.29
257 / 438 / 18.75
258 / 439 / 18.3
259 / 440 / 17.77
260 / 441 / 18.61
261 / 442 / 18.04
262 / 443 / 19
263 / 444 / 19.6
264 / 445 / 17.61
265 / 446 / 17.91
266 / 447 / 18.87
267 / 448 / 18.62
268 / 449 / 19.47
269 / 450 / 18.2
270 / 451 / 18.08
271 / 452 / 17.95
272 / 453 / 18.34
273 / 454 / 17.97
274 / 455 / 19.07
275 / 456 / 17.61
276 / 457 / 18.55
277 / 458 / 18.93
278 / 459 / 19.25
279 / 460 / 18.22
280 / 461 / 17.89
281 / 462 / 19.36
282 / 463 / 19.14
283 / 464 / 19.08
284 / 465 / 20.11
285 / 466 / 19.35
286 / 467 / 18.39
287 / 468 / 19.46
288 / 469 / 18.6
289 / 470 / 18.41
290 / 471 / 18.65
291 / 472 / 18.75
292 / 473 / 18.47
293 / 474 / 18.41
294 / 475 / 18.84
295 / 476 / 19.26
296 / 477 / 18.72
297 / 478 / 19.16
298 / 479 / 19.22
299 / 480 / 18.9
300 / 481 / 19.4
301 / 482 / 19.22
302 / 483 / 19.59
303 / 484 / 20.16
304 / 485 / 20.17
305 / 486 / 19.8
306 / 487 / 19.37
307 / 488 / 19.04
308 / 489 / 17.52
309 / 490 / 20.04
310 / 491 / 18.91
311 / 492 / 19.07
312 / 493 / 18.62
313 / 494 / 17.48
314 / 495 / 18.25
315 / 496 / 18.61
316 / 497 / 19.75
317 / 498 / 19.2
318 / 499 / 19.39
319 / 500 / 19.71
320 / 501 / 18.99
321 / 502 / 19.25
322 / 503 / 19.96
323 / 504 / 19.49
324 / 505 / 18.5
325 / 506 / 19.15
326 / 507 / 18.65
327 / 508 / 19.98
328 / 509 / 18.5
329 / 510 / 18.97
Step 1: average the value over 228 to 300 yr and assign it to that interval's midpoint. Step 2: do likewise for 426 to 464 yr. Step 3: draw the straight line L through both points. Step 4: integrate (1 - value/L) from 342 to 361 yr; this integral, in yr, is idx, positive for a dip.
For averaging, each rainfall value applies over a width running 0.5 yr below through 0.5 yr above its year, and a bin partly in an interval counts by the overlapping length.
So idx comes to 1.0 yr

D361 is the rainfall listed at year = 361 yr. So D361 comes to 17.35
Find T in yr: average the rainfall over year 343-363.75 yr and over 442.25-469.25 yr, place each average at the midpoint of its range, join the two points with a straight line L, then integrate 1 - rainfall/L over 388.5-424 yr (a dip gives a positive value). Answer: 0.3 yr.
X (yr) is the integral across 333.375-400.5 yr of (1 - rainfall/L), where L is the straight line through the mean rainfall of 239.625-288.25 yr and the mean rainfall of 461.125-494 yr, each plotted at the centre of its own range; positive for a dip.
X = 4.5 yr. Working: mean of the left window 18.9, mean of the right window 19.1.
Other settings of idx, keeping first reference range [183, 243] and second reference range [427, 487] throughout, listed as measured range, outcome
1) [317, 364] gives 3.3 yr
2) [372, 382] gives 0.5 yr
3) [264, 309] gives 0.3 yr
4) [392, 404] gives 0.8 yr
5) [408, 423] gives 0.2 yr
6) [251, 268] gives 0.1 yr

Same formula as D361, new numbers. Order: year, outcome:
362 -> 17.59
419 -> 18.89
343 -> 17.42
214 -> 18.92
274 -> 19.22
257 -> 19.04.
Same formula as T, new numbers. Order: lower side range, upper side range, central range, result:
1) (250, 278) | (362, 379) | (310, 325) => 0.77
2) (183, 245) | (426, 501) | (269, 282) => 0.00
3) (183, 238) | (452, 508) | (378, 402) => 1.43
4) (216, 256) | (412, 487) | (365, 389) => 1.57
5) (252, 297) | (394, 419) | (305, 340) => 2.08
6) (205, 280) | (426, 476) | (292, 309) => 0.32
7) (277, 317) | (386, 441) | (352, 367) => 0.82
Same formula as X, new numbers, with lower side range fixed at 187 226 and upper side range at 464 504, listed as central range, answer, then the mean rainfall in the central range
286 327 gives 1.9 yr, 18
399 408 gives 0.8 yr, 17.4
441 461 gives 0.6 yr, 18.5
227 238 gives -0.3 yr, 19.4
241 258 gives -0.4 yr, 19.3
